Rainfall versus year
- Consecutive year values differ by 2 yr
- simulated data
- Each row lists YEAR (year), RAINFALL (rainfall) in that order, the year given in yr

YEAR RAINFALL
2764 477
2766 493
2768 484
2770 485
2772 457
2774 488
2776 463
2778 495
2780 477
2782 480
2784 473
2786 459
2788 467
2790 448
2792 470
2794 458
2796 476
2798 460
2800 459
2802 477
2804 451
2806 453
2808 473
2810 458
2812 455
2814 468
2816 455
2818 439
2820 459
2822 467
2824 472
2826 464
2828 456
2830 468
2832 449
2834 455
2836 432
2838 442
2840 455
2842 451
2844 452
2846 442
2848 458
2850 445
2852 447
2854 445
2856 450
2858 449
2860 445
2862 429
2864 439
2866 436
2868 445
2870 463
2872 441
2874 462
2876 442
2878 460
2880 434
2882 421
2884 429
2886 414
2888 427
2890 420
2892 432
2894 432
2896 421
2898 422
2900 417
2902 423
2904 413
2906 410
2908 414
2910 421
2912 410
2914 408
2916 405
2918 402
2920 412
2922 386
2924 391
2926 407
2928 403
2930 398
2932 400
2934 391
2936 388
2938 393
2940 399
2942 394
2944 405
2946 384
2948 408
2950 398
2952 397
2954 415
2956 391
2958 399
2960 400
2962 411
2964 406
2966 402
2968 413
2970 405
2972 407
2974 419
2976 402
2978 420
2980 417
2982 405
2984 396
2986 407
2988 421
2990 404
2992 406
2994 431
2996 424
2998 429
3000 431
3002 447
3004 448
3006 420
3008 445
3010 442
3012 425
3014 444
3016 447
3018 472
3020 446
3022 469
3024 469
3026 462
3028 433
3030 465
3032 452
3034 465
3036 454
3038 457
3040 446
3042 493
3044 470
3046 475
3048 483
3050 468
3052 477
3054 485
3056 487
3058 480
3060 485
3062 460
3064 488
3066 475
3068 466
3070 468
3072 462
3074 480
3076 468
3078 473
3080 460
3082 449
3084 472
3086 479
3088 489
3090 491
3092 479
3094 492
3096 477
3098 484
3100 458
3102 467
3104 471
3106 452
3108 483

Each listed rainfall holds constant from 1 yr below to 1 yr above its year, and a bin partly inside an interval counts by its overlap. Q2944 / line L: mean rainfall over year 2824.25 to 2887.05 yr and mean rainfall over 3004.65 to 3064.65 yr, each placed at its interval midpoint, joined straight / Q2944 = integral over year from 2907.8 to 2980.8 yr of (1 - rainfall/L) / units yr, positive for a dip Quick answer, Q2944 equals 8.2 yr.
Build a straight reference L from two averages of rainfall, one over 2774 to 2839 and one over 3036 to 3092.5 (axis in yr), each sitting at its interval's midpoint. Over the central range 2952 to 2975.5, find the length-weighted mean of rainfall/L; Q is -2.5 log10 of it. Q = 0.157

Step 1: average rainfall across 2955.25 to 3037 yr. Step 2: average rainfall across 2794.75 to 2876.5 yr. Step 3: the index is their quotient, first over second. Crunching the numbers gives 0.9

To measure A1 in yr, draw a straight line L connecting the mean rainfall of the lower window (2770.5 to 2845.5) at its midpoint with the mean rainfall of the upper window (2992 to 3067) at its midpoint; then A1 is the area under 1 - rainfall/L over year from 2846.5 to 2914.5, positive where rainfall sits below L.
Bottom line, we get 3.98 yr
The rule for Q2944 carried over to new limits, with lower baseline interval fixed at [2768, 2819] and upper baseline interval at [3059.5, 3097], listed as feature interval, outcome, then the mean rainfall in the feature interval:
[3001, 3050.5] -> 1.8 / 456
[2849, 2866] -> 0.9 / 443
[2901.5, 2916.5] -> 1.8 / 413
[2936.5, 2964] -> 4.2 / 400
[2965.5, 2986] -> 2.7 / 409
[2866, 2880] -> 0.6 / 450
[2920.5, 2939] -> 2.9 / 396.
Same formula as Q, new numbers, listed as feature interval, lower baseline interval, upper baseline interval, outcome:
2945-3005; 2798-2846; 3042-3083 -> 0.14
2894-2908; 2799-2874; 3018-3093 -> 0.10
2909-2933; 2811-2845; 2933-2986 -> 0.04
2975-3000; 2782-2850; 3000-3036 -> 0.09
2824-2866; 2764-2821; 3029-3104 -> 0.05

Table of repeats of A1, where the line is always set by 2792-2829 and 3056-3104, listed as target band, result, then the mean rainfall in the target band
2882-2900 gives 1.59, 424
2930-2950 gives 3.06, 396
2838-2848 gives 0.28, 450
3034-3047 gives 0.18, 466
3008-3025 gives 0.72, 451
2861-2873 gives 0.57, 442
